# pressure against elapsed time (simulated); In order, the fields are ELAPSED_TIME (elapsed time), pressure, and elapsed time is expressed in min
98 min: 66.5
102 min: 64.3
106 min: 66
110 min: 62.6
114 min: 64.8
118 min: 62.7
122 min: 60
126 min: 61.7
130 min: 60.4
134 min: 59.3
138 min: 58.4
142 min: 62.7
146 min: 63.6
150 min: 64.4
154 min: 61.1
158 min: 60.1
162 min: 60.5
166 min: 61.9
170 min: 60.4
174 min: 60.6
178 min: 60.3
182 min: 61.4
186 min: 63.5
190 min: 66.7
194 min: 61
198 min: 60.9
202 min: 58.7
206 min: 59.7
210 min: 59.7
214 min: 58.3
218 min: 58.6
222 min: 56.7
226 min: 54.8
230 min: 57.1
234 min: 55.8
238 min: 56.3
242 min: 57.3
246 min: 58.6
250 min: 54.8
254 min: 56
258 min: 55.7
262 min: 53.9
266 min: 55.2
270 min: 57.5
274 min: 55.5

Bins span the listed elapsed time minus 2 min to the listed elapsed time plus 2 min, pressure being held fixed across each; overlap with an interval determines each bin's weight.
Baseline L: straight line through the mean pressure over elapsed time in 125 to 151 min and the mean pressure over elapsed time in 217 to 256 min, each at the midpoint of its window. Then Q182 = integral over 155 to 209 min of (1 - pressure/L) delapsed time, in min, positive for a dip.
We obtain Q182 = -1.79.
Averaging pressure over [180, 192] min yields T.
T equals 63.9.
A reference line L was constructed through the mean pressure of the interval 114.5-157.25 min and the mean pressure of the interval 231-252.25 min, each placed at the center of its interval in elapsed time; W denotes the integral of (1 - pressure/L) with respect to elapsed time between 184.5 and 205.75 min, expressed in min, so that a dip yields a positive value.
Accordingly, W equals -1.1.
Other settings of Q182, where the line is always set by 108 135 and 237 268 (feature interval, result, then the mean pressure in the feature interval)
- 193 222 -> -0.7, 59.3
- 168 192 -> -1.2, 62.1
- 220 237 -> 0.3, 56.1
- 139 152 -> -0.5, 63.2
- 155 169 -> -0.2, 60.8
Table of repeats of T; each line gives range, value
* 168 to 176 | 60.5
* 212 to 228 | 57.1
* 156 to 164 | 60.3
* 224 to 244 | 56.3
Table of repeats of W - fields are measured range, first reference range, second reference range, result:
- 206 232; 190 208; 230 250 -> 0.51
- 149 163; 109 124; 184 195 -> 0.42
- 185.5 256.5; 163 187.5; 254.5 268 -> -0.58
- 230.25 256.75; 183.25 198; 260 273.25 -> 0.63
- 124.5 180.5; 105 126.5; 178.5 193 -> 1.79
